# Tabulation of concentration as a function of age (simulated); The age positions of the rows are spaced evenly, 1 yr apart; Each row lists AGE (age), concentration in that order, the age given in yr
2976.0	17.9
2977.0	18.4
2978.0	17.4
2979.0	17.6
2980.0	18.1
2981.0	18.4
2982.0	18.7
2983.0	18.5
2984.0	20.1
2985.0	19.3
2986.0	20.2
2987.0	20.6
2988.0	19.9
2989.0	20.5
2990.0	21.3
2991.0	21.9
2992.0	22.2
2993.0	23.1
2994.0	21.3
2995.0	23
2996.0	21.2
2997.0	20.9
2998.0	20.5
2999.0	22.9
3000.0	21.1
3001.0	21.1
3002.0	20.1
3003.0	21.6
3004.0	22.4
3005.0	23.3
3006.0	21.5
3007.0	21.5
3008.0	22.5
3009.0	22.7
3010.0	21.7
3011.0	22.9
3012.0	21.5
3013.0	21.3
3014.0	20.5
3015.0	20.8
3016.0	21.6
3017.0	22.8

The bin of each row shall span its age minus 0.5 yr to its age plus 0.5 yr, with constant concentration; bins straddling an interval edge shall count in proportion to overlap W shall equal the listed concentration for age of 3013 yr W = 21.3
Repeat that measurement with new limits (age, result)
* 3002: 20.1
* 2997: 20.9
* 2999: 22.9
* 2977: 18.4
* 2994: 21.3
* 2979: 17.6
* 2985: 19.3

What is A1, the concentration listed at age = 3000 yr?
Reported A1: 21.1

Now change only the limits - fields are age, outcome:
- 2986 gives 20.2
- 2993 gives 23.1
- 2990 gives 21.3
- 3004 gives 22.4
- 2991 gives 21.9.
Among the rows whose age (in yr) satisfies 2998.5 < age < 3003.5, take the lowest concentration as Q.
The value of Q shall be 20.1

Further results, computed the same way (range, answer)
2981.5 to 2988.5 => 18.5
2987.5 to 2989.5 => 19.9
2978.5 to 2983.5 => 17.6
